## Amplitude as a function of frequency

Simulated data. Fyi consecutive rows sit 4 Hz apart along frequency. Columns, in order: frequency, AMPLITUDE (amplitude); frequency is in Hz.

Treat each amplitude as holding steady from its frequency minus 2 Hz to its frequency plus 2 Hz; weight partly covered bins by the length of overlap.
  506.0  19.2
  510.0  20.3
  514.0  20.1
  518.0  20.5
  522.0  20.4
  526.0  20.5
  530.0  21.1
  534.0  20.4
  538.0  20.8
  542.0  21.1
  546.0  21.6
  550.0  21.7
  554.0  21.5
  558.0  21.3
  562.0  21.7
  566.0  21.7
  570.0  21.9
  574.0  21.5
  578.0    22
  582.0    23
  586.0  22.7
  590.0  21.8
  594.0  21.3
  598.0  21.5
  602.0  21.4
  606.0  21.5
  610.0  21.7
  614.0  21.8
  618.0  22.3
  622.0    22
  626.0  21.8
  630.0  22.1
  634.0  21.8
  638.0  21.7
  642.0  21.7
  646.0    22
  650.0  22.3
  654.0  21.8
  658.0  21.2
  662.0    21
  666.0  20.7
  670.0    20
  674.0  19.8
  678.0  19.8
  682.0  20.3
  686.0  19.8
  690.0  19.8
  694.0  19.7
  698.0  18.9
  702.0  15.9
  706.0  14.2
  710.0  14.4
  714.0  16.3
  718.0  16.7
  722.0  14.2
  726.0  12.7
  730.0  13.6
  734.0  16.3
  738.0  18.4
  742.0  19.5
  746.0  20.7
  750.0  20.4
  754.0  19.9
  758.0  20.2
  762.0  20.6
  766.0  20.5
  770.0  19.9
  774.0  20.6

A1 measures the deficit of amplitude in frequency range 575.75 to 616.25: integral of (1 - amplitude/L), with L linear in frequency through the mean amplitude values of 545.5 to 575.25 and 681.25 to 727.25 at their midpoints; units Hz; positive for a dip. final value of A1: -2.8 Hz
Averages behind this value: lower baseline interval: 21.6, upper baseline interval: 16.9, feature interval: 21.9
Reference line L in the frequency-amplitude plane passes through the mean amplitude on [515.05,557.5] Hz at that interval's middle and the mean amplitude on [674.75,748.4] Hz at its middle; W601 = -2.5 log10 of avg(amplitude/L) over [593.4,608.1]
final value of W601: -0.096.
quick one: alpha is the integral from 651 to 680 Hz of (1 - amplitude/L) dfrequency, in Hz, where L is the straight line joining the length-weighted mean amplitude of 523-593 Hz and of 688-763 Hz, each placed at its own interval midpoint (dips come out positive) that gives -2.7 Hz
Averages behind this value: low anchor 21.5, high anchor 17.5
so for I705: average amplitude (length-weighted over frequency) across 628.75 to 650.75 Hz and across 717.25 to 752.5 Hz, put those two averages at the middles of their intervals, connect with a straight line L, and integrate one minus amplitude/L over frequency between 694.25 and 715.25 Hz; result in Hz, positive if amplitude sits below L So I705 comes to 2.64 Hz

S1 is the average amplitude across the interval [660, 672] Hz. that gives 20.6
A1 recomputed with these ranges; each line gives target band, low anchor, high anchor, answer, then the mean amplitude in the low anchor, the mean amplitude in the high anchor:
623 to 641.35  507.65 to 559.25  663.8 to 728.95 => -2.8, 20.9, 17.7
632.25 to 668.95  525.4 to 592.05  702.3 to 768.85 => -4.0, 21.6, 17.4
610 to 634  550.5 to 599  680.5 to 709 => -1.8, 21.8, 18.2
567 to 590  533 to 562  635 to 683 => -1.0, 21.3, 21.1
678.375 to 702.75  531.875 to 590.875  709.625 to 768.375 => -0.6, 21.6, 17.7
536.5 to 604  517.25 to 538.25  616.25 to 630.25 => -1.4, 20.6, 22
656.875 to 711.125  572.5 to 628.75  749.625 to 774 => 5.3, 21.9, 20.3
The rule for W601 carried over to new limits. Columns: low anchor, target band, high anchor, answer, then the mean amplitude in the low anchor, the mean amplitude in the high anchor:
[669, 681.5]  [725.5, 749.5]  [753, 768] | 0.166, 19.9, 20.3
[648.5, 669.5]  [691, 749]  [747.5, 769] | 0.235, 21.3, 20.3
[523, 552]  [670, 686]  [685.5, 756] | -0.104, 21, 17.2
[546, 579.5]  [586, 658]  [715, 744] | -0.116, 21.7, 15.9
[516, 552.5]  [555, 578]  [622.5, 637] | -0.021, 20.9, 21.9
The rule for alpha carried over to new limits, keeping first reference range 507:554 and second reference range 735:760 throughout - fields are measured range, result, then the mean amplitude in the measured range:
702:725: 5.51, 15.1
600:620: -1.33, 21.7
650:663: -0.87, 21.5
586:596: -0.64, 21.8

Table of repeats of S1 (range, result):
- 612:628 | 22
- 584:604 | 21.7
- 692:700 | 19.3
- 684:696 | 19.8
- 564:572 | 21.8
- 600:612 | 21.5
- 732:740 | 17.4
